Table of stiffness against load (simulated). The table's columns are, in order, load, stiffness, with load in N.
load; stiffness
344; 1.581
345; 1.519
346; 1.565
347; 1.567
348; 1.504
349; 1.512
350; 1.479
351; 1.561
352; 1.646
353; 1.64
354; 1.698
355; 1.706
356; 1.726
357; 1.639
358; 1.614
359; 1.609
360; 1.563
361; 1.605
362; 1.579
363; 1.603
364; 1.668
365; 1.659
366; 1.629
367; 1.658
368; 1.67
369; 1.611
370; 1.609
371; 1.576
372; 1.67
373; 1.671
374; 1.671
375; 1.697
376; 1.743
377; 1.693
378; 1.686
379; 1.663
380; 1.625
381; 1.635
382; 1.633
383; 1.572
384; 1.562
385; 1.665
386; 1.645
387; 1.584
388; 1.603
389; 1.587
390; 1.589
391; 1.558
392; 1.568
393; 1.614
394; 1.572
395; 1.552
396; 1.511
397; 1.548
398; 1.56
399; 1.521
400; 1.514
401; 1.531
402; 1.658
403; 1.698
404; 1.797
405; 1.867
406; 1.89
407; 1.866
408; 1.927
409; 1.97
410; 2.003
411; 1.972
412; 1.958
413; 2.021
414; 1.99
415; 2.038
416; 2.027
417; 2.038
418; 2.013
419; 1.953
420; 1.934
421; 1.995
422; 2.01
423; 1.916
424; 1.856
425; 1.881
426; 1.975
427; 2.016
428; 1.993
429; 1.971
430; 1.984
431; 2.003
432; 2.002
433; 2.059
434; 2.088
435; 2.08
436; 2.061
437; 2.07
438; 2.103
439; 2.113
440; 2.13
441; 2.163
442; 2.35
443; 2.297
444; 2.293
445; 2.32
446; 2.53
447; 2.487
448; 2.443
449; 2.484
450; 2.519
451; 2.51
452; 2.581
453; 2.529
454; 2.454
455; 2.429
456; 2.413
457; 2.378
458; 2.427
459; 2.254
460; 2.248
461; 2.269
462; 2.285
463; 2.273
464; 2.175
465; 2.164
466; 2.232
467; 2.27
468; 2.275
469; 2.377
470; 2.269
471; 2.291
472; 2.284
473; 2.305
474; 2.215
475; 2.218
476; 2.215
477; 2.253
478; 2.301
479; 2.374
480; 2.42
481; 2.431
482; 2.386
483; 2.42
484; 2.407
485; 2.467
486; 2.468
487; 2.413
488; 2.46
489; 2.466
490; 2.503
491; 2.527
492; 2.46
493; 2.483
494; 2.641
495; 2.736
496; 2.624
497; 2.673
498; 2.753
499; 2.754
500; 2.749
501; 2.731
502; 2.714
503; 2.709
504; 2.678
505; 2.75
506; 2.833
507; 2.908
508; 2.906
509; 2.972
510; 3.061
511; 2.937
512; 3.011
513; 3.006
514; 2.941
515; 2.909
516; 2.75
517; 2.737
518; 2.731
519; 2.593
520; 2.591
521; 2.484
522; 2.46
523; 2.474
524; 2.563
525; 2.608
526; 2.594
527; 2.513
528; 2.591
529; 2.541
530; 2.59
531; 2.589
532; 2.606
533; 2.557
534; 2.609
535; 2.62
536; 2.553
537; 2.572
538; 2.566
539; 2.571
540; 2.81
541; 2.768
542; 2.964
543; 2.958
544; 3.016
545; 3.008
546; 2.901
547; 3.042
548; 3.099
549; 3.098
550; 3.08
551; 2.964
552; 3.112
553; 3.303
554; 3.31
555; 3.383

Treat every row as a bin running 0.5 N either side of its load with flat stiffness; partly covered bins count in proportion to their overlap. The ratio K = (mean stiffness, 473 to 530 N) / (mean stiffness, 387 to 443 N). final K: 1.39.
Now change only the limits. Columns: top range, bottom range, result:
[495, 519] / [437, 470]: 1.21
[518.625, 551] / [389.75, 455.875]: 1.35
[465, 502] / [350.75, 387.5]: 1.49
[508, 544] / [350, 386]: 1.65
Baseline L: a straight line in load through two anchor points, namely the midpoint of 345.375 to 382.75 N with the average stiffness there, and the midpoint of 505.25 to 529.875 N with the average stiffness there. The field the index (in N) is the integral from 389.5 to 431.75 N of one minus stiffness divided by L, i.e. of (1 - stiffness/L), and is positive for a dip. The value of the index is 2.95 N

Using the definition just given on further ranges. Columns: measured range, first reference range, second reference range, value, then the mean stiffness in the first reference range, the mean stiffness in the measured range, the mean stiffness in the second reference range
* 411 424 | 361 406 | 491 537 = -0.5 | 1.63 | 1.99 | 2.69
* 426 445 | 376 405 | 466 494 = -1.0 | 1.61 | 2.1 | 2.37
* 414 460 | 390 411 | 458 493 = -3.9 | 1.69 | 2.18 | 2.34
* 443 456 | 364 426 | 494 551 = -1.7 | 1.74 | 2.46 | 2.75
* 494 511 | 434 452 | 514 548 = -1.5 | 2.29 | 2.78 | 2.69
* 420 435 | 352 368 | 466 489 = 0.4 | 1.64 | 1.98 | 2.34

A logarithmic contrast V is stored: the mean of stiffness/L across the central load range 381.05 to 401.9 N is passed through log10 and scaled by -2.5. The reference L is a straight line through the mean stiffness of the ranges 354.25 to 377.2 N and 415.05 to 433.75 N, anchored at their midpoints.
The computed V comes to 0.14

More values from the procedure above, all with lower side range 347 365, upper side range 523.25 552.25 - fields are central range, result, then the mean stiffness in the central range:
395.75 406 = 0.16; 1.64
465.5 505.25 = -0.02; 2.47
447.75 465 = -0.07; 2.39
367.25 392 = 0.08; 1.63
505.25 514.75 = -0.14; 2.95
